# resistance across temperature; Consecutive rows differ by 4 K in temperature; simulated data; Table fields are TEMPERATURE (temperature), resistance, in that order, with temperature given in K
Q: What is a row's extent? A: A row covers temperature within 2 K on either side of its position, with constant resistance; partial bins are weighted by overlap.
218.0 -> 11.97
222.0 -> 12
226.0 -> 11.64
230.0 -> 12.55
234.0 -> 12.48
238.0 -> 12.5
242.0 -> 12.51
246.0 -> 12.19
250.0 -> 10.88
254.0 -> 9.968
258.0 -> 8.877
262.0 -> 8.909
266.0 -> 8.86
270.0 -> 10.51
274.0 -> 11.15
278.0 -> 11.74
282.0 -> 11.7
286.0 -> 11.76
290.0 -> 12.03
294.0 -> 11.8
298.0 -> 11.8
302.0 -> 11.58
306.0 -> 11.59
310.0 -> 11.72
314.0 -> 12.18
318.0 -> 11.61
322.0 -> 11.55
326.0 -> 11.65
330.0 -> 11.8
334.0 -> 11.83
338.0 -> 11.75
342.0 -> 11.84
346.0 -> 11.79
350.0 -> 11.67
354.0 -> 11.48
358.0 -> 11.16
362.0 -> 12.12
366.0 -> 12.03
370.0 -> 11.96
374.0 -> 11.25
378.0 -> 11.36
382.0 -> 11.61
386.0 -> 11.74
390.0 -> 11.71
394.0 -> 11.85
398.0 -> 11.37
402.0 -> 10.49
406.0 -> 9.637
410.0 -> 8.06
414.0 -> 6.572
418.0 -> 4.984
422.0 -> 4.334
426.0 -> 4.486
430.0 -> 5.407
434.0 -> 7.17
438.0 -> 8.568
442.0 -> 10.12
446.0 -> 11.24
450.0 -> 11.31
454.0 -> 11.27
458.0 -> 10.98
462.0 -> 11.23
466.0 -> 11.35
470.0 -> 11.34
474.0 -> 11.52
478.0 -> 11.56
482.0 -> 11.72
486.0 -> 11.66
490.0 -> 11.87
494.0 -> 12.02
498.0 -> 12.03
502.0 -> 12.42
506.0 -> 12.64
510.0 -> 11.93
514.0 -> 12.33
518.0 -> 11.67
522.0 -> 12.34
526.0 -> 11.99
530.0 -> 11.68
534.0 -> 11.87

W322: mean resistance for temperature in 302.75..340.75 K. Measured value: 11.7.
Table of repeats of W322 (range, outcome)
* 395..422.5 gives 8.26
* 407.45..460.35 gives 8.08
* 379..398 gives 11.7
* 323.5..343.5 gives 11.8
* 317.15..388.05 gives 11.7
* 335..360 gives 11.6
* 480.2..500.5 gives 11.9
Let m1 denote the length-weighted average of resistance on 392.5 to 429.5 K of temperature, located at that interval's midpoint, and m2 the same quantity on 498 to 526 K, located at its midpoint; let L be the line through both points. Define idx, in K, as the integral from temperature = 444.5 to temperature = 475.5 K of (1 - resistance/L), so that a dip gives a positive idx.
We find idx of -4.21 K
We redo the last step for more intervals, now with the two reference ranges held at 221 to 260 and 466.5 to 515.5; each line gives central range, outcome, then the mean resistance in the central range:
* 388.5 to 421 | 7.3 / 9.14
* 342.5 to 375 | 0.0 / 11.7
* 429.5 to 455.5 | 5.2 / 9.48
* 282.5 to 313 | -0.4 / 11.8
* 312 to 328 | -0.1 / 11.7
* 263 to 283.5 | 1.6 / 10.7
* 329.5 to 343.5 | -0.1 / 11.8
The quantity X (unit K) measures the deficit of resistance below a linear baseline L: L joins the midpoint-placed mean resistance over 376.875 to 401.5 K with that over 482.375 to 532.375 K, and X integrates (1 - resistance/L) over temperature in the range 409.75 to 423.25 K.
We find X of 6.8 K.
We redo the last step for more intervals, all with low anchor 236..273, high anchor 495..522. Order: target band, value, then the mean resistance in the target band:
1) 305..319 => -1.08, 11.8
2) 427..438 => 4.86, 6.54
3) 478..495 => 0.37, 11.8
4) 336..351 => -0.83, 11.8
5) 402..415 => 3.35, 8.58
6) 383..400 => -0.32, 11.7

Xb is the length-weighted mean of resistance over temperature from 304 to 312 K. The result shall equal 11.7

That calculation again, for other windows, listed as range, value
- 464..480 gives 11.4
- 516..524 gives 12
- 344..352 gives 11.7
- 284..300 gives 11.8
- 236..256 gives 11.6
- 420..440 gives 5.99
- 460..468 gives 11.3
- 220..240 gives 12.2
